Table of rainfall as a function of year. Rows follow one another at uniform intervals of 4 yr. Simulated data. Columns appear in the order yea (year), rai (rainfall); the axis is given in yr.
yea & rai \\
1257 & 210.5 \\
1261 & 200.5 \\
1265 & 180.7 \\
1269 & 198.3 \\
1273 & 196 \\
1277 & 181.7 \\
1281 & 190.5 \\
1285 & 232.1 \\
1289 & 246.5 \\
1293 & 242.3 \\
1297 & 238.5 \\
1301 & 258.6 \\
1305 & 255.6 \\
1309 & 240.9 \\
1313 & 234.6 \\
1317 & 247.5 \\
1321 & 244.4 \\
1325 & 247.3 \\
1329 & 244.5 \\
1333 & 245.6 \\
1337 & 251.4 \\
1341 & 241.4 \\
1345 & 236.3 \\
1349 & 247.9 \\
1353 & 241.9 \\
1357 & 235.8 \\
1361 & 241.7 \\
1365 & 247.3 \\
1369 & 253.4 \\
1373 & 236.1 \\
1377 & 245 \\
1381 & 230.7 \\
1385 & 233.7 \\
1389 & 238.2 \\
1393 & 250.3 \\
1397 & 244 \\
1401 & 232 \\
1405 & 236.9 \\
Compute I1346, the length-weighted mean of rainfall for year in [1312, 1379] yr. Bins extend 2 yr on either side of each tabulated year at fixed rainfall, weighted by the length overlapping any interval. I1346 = 244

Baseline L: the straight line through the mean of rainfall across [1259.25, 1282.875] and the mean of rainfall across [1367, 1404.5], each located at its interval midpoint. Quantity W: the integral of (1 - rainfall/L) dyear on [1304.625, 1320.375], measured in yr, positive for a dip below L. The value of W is -2.6 yr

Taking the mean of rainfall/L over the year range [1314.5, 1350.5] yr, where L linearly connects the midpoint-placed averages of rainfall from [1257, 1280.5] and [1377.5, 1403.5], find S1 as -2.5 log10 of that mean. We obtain -0.13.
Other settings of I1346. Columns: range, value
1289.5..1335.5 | 246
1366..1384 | 241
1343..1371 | 243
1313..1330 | 245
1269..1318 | 229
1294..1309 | 249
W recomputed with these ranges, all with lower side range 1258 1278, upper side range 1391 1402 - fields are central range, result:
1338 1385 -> -2.5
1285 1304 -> -3.9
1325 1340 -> -2.0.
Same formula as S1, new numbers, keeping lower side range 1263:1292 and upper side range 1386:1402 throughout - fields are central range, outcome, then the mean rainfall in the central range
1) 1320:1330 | -0.12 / 246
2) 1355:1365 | -0.04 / 240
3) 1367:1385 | -0.02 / 240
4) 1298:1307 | -0.20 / 255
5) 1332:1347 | -0.09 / 244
